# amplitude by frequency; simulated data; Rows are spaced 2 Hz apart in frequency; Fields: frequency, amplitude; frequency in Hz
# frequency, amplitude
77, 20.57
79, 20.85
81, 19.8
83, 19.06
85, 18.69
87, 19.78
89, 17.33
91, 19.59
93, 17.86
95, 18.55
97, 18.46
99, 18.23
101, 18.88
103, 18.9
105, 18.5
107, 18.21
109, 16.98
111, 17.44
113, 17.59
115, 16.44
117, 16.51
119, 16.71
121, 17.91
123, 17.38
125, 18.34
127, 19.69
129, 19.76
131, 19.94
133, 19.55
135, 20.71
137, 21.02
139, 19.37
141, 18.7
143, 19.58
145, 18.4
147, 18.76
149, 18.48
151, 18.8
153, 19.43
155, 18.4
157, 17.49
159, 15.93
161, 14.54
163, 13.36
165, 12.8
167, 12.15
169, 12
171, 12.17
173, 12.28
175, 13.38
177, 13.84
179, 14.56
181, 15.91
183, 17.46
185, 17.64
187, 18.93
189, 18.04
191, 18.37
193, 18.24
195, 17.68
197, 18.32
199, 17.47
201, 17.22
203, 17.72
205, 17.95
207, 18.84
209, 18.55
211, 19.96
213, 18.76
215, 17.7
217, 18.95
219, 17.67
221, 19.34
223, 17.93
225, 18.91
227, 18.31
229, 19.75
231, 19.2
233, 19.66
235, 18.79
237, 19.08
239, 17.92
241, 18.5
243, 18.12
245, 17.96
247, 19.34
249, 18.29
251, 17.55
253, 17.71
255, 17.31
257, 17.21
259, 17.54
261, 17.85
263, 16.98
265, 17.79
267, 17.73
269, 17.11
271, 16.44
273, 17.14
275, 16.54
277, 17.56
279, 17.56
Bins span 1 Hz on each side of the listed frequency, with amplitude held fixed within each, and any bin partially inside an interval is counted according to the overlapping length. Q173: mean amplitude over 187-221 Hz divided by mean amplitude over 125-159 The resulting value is 1.0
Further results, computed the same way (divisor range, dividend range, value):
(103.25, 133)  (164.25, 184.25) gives 0.76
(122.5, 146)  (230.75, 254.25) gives 0.95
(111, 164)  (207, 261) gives 1.02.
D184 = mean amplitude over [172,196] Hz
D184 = 16.4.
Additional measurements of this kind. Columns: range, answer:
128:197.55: 17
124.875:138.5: 19.9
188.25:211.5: 18.2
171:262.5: 17.7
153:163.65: 16.4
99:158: 18.5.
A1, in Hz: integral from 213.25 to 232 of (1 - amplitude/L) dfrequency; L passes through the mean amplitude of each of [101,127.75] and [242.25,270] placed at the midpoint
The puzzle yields -0.9 Hz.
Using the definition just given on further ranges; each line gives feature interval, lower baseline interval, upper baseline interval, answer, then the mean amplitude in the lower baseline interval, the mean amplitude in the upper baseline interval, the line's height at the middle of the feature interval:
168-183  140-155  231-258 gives 4.0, 18.8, 18.3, 18.7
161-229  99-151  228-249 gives 7.1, 18.5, 18.8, 18.7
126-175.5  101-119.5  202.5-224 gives 2.2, 17.6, 18.5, 17.9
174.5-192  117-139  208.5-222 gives 2.1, 19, 18.7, 18.8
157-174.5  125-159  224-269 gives 5.1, 19.1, 18.2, 18.9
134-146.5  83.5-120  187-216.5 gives -1.0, 18.1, 18.2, 18.1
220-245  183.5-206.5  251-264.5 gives -1.6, 18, 17.5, 17.7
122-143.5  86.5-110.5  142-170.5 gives -2.8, 18.4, 16.4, 17.2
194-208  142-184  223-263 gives -0.8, 15.7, 18.3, 16.9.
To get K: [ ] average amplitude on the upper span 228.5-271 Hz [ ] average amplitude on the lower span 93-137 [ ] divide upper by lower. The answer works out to 1.0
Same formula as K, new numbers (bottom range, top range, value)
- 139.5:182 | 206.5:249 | 1.18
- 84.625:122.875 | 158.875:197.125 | 0.85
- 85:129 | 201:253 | 1.02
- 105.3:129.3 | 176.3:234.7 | 1.02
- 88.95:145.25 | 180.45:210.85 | 0.97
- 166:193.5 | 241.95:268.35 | 1.16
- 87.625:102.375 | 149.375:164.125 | 0.91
